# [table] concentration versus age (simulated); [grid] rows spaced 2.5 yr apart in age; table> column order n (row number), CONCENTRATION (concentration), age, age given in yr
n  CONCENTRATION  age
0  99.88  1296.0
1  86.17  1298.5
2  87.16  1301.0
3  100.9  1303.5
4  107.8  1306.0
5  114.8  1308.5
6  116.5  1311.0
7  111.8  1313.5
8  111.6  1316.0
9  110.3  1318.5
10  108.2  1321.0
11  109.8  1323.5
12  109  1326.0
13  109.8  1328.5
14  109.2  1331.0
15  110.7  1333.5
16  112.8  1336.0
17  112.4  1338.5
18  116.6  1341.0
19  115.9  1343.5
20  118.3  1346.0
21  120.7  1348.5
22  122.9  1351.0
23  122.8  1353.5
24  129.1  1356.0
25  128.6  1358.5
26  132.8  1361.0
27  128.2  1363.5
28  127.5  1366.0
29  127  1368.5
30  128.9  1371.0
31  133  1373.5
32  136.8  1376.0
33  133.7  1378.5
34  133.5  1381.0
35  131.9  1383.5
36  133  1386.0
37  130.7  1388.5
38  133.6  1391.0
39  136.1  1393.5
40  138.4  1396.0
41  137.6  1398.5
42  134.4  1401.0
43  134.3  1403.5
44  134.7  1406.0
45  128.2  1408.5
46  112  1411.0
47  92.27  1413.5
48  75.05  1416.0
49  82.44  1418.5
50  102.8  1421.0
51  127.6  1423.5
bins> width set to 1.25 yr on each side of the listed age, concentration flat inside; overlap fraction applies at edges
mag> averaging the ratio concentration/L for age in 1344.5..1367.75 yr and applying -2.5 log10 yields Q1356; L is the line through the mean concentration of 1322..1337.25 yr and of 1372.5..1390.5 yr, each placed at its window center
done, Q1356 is -0.03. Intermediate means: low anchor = 110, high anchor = 133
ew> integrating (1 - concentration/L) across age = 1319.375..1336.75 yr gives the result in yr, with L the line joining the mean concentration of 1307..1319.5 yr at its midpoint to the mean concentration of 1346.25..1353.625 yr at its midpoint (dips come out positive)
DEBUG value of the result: 1.0 yr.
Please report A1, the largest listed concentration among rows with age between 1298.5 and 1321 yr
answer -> 116.5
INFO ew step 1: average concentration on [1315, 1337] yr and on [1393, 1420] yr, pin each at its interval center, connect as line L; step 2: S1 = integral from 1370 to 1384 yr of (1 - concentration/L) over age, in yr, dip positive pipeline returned -2.2 yr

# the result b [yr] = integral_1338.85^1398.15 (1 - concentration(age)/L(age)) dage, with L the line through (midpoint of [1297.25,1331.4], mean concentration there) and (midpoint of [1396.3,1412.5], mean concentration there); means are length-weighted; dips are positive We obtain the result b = -3.8 yr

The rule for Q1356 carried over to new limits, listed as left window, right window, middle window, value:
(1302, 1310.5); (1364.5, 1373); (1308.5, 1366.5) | 0.01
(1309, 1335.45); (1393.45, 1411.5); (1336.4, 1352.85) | -0.01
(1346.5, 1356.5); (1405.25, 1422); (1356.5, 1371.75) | -0.09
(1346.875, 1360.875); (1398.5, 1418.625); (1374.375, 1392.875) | -0.12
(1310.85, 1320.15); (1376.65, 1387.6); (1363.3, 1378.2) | -0.01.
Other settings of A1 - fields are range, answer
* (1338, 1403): 138.4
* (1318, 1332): 110.3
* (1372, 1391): 136.8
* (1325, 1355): 122.9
